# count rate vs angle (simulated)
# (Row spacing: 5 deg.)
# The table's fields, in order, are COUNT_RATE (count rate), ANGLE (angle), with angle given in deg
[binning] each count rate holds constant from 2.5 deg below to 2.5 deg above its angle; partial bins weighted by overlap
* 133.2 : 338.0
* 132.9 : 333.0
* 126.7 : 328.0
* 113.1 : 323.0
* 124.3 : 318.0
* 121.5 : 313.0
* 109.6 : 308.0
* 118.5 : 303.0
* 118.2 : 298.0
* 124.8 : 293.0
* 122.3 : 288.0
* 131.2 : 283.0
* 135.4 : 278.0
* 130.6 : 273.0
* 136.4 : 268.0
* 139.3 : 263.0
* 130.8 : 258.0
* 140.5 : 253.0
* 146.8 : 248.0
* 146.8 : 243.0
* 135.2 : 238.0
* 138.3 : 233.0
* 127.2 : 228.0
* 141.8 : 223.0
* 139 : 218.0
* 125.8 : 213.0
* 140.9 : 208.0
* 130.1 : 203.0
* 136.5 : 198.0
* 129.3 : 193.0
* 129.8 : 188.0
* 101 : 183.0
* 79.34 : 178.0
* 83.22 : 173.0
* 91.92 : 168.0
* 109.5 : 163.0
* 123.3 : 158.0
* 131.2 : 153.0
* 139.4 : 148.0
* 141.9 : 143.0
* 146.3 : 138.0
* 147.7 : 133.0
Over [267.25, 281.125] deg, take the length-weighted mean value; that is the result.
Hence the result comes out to 134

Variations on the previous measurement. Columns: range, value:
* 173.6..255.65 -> 129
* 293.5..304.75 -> 119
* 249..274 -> 136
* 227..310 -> 131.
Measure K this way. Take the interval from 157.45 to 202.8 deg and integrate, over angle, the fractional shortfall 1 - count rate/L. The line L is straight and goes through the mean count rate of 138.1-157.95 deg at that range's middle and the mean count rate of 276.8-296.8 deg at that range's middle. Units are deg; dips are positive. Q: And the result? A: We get 8.3 deg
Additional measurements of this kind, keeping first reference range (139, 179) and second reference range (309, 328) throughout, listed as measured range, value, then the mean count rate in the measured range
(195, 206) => -1.63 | 133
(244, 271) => -4.84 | 139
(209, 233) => -3.61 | 134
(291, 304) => -0.16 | 121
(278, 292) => -1.10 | 128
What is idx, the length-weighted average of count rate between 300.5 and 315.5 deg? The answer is 117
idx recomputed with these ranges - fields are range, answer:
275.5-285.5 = 133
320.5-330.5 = 120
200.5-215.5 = 132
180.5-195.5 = 120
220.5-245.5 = 138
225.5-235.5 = 133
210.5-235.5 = 134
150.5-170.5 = 114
